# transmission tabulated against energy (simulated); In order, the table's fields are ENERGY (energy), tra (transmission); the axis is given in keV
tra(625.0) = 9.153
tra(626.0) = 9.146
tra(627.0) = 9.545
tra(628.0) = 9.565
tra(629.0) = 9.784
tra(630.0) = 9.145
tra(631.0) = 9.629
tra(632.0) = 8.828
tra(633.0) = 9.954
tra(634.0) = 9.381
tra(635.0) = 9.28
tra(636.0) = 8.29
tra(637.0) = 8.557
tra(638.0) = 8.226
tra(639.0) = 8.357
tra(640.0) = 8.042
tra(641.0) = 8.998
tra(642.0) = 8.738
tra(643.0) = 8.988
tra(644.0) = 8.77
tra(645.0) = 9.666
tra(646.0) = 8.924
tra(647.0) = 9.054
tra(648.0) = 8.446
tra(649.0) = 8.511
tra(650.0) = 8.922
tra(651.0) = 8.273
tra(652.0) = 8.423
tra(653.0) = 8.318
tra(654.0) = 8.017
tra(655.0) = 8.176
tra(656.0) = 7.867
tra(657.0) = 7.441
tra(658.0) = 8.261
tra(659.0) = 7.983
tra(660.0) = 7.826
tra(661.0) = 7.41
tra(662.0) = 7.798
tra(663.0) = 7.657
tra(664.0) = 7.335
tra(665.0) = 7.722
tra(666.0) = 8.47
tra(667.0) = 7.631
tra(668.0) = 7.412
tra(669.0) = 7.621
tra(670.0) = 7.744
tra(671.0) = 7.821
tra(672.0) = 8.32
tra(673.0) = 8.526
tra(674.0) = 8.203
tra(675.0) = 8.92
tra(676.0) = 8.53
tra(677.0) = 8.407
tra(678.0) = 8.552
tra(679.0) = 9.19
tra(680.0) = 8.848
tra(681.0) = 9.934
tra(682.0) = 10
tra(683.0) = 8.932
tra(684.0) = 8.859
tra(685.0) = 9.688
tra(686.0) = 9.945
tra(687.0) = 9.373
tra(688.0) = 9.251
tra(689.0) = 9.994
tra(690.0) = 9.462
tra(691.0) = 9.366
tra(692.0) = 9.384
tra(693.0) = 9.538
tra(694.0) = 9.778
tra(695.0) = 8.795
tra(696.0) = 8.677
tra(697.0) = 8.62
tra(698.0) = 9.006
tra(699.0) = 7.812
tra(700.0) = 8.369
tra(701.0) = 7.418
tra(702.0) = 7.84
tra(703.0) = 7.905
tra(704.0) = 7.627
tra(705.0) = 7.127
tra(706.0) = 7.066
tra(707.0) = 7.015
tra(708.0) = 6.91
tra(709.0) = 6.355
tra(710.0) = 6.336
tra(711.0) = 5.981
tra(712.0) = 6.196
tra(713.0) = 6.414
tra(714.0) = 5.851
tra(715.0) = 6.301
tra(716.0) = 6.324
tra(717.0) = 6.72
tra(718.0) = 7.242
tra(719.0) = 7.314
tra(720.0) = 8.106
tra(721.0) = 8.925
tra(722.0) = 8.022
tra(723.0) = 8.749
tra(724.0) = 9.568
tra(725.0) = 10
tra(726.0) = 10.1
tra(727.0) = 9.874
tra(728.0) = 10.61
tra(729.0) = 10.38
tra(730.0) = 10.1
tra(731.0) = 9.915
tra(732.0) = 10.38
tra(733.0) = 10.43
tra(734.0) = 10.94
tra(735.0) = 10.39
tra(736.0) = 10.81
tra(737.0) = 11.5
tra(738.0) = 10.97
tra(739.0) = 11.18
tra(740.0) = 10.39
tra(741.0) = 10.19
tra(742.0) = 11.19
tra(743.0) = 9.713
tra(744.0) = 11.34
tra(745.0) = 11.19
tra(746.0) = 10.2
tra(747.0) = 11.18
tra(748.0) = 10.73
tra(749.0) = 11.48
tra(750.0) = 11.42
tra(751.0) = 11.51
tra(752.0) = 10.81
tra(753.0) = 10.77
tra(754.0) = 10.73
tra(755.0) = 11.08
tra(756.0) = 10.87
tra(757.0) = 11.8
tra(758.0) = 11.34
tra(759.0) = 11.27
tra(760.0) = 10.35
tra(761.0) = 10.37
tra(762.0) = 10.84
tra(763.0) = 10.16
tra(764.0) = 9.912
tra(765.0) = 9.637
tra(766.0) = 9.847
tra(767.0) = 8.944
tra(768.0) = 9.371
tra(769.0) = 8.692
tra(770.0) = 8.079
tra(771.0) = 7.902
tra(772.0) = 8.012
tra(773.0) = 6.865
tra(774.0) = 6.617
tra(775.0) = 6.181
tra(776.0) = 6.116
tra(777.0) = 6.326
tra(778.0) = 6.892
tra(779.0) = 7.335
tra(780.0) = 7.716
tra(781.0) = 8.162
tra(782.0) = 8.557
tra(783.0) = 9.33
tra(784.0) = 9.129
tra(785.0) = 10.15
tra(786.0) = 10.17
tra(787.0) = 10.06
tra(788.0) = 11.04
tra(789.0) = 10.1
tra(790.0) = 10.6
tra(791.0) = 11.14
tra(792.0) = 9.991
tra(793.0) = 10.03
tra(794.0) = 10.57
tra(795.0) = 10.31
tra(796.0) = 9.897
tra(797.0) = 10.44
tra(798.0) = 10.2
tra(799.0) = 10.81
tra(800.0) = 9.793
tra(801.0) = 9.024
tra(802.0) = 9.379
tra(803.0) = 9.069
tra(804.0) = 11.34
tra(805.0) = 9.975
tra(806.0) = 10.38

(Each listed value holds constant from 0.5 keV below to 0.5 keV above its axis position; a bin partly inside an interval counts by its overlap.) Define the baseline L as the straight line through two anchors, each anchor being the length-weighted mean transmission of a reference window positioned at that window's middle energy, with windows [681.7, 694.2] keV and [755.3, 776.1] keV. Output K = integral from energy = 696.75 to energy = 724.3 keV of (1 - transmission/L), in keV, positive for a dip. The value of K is 6.0 keV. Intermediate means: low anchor 9.49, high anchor 9.28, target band 7.37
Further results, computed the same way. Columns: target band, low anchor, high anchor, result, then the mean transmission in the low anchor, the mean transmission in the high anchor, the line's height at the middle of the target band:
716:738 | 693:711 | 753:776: -2.6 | 7.8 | 9.45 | 8.46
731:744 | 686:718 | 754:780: -3.4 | 7.86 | 9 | 8.48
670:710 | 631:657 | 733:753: 4.6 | 8.67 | 10.9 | 9.7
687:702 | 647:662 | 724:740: 0.6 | 8.15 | 10.5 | 9.35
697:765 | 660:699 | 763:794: -4.7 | 8.68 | 8.82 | 8.75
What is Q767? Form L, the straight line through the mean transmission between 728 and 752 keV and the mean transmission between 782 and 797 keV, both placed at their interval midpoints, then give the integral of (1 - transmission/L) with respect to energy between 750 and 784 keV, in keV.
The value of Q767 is 4.0 keV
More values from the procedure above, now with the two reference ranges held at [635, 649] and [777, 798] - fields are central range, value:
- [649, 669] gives 1.9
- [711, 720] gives 2.5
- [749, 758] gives -1.8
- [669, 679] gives 0.6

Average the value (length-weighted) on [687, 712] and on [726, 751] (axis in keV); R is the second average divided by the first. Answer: 1.3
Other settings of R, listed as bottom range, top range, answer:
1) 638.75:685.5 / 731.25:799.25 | 1.18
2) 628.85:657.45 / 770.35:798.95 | 1.03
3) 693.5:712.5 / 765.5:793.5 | 1.14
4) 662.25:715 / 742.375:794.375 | 1.18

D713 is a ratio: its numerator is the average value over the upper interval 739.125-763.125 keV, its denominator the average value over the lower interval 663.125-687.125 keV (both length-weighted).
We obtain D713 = 1.3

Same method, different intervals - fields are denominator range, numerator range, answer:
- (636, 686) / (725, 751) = 1.27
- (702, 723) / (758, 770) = 1.41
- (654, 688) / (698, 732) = 0.95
